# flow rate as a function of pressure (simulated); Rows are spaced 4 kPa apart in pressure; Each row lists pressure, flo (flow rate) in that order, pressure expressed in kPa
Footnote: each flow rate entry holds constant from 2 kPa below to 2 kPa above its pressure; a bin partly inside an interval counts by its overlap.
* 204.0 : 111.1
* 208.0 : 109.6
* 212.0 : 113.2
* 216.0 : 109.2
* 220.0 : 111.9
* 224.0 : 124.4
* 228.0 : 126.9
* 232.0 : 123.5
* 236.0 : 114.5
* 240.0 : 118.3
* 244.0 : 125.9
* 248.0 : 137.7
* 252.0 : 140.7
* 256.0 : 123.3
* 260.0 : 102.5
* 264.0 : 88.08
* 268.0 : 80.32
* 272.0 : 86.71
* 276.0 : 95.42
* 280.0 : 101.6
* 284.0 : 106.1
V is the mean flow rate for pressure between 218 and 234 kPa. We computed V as 122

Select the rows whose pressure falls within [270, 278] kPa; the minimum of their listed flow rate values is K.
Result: 86.71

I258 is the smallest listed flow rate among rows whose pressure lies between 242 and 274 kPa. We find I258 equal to 80.32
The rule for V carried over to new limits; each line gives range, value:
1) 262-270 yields 84.2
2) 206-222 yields 111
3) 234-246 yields 120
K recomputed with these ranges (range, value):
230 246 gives 114.5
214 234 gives 109.2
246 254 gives 137.7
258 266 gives 88.08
